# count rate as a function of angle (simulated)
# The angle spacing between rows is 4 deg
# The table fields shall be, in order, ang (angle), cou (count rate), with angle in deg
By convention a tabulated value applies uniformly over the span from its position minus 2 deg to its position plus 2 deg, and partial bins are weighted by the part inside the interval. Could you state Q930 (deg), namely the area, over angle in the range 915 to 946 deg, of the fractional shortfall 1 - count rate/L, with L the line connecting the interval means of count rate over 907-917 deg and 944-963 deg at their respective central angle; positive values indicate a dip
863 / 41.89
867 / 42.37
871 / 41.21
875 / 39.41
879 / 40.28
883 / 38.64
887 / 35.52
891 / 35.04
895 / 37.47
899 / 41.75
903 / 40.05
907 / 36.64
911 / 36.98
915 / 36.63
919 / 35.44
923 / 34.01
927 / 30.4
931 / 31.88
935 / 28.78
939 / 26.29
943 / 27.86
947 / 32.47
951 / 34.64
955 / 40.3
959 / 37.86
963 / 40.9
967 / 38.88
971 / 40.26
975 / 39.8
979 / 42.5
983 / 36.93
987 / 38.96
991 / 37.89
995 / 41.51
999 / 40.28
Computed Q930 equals 4.65 deg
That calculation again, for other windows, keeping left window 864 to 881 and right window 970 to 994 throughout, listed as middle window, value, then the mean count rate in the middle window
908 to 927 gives 2.4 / 35.2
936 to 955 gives 4.1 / 31.3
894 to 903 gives 0.1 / 39.9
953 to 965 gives 0.0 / 39.7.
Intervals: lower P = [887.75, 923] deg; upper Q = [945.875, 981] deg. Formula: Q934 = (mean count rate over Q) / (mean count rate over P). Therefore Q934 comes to 1.04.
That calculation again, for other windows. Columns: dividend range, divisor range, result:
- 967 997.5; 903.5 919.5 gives 1.08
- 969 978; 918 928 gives 1.21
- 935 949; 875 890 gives 0.76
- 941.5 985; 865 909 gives 0.97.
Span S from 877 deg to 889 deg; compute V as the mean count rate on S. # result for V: 38.1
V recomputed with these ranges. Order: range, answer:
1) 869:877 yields 40.3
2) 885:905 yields 38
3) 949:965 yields 38.4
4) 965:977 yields 39.6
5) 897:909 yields 39.5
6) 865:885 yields 40.4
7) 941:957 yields 33.8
